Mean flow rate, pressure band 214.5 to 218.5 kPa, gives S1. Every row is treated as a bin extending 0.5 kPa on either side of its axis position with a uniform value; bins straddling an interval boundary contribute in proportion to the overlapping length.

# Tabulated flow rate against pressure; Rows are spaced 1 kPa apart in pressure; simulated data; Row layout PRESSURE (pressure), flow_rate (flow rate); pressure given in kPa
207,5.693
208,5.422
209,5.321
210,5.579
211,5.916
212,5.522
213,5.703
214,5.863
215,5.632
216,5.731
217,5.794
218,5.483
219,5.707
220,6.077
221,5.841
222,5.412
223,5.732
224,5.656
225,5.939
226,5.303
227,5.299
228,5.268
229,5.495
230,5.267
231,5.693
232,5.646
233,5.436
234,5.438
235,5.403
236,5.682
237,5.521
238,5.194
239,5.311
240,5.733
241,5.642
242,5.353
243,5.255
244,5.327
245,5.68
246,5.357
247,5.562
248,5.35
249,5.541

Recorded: 5.66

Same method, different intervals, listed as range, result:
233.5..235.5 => 5.42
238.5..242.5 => 5.51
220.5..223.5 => 5.66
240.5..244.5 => 5.39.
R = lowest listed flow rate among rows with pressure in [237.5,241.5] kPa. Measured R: 5.194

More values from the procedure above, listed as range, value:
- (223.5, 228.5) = 5.268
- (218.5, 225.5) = 5.412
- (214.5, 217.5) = 5.632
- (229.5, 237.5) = 5.267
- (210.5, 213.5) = 5.522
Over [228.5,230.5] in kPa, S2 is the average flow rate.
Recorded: 5.38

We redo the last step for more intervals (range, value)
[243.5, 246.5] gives 5.45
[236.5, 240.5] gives 5.44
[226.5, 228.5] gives 5.28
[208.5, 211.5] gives 5.61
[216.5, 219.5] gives 5.66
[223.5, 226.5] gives 5.63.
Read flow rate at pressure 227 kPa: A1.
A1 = 5.299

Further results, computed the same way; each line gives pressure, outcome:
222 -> 5.412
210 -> 5.579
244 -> 5.327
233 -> 5.436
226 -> 5.303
